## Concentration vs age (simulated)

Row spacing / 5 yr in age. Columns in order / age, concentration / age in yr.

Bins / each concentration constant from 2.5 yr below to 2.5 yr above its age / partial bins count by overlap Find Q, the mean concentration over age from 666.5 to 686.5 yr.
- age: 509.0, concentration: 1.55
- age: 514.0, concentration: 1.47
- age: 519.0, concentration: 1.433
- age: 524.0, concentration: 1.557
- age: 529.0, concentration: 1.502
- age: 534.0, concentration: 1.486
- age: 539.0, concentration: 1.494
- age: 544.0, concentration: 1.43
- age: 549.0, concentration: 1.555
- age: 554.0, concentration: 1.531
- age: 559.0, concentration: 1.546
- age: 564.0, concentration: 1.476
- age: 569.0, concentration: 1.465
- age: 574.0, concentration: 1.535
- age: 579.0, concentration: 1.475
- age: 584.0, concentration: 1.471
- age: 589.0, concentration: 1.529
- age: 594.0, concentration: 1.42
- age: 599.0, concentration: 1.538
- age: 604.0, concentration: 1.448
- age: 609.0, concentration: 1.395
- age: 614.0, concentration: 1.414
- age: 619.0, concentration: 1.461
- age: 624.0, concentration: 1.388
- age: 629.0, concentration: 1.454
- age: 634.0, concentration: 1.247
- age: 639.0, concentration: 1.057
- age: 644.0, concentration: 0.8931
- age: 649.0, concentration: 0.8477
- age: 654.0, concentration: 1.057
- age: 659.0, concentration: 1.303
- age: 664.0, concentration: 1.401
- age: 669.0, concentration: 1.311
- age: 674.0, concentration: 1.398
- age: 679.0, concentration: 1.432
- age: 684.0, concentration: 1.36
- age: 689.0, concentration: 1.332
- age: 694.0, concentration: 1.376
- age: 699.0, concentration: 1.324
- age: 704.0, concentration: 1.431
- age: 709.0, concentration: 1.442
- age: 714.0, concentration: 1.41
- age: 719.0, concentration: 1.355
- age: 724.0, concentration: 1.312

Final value 1.38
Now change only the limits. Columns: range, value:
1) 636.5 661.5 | 1.03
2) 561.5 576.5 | 1.49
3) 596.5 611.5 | 1.46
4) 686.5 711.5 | 1.38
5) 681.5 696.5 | 1.36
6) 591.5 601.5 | 1.48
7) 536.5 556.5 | 1.5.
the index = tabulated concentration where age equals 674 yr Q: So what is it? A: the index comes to 1.398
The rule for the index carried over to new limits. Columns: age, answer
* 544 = 1.43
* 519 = 1.433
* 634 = 1.247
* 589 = 1.529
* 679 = 1.432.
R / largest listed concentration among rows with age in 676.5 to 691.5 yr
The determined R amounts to 1.432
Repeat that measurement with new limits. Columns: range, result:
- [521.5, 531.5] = 1.557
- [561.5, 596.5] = 1.535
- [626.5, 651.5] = 1.454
